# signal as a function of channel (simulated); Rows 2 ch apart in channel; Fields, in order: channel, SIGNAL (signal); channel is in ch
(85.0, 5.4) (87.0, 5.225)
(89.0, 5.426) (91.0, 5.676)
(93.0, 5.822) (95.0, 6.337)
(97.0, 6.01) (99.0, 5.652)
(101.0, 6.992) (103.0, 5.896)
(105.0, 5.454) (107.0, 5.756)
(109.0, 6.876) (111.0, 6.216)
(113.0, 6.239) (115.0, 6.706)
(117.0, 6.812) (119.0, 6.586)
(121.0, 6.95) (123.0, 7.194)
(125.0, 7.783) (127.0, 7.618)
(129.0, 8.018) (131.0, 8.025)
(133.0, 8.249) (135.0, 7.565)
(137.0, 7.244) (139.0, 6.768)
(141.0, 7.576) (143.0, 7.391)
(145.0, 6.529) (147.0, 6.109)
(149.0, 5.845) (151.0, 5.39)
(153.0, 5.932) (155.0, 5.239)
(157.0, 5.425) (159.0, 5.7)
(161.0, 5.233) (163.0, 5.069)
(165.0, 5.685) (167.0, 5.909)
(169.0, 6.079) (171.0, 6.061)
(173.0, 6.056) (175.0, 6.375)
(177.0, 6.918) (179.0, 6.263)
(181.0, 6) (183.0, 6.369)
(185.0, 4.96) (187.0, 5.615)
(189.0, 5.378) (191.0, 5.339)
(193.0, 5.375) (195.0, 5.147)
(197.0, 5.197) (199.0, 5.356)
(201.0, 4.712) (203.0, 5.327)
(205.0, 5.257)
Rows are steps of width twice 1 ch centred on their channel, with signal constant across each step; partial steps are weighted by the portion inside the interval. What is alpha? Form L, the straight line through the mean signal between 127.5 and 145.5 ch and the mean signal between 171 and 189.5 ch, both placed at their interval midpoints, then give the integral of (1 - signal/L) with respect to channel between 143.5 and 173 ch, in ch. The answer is 4.3 ch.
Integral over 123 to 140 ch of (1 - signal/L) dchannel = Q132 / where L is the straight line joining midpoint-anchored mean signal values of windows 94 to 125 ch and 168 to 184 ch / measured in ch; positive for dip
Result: -3.4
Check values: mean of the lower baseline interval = 6.42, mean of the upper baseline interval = 6.27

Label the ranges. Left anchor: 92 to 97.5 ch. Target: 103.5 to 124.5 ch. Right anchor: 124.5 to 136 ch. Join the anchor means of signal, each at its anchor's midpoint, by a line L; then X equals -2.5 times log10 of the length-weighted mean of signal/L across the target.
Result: 0.09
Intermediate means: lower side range 6.06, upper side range 7.88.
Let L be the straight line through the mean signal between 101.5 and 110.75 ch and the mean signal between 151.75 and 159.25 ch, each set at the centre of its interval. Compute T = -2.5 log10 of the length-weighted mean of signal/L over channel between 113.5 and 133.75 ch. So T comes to -0.24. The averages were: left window 6.07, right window 5.56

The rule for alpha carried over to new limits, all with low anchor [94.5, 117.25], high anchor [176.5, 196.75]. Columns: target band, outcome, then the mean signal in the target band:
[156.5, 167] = 0.7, 5.47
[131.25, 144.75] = -3.2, 7.44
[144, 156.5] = 0.2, 5.82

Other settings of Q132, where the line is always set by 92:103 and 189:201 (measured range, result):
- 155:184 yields -2.3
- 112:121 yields -1.0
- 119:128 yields -2.1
